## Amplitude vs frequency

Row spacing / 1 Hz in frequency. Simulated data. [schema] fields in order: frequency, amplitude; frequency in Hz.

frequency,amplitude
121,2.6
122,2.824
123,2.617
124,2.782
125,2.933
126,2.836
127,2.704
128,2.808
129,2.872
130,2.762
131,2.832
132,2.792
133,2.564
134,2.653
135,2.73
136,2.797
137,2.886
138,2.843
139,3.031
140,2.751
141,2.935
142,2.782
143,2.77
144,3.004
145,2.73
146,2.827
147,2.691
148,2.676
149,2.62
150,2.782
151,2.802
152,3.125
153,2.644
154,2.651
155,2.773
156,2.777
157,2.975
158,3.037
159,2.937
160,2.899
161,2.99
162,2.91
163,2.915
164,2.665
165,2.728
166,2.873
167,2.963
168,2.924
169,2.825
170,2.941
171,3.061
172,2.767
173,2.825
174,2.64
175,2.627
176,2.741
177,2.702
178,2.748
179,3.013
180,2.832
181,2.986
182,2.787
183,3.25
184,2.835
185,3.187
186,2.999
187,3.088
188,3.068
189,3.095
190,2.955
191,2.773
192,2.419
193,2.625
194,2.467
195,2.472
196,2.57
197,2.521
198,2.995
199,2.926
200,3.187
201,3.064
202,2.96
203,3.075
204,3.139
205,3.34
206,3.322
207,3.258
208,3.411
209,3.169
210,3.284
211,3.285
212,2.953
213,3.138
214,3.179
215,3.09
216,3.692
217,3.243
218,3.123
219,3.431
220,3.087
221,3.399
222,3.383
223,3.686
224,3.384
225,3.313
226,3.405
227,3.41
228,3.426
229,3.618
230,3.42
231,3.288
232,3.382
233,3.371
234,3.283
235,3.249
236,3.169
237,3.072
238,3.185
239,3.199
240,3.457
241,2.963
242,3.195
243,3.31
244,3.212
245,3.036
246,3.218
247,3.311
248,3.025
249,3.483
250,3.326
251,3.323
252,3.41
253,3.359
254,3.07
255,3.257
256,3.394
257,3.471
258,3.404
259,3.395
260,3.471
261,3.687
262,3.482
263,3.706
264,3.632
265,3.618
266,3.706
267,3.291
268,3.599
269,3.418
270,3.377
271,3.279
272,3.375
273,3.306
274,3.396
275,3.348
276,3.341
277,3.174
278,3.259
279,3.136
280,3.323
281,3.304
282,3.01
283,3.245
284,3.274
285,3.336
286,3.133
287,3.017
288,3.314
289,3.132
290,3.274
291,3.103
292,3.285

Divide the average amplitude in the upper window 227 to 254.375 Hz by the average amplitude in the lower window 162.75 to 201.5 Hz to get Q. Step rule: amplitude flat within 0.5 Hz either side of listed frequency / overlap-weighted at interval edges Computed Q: 1.15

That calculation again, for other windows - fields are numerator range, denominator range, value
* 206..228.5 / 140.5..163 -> 1.17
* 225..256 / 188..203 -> 1.17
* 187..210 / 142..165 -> 1.05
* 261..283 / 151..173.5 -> 1.18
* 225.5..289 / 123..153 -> 1.19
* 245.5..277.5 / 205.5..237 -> 1.02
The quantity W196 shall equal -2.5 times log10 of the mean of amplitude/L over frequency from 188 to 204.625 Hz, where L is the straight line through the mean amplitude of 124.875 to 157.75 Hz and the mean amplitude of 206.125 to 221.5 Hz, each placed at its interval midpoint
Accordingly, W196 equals 0.11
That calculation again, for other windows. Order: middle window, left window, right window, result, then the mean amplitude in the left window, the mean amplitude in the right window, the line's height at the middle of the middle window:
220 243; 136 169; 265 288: -0.06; 2.84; 3.31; 3.14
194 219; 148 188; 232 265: 0.00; 2.87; 3.32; 3.09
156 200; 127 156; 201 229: 0.07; 2.79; 3.28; 3.03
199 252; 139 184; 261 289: -0.05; 2.84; 3.35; 3.13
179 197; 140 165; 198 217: 0.08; 2.83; 3.19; 3.06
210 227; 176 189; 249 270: -0.04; 2.95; 3.45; 3.19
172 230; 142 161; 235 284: 0.00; 2.82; 3.33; 3.05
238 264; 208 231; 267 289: -0.01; 3.32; 3.28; 3.3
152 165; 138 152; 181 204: -0.01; 2.81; 2.89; 2.83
